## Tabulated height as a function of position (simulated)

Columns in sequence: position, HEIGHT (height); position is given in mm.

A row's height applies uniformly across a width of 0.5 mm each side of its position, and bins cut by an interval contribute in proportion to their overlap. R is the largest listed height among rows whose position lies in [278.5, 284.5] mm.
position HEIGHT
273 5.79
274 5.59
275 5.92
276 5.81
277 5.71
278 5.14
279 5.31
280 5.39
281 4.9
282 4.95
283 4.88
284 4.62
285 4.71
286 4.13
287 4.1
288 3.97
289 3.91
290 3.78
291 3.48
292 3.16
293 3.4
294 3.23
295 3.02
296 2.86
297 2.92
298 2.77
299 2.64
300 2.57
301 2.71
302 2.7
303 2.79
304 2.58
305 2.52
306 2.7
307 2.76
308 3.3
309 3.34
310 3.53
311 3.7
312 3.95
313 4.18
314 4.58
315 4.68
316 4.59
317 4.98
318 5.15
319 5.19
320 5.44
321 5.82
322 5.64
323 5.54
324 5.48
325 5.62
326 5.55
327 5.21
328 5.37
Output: 5.39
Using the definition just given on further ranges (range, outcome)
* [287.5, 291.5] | 3.97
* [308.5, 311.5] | 3.7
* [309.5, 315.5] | 4.68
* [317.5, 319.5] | 5.19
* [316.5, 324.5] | 5.82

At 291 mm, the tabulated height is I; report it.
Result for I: 3.48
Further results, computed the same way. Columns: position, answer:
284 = 4.62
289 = 3.91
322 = 5.64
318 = 5.15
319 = 5.19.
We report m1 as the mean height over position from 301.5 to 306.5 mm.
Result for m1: 2.66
